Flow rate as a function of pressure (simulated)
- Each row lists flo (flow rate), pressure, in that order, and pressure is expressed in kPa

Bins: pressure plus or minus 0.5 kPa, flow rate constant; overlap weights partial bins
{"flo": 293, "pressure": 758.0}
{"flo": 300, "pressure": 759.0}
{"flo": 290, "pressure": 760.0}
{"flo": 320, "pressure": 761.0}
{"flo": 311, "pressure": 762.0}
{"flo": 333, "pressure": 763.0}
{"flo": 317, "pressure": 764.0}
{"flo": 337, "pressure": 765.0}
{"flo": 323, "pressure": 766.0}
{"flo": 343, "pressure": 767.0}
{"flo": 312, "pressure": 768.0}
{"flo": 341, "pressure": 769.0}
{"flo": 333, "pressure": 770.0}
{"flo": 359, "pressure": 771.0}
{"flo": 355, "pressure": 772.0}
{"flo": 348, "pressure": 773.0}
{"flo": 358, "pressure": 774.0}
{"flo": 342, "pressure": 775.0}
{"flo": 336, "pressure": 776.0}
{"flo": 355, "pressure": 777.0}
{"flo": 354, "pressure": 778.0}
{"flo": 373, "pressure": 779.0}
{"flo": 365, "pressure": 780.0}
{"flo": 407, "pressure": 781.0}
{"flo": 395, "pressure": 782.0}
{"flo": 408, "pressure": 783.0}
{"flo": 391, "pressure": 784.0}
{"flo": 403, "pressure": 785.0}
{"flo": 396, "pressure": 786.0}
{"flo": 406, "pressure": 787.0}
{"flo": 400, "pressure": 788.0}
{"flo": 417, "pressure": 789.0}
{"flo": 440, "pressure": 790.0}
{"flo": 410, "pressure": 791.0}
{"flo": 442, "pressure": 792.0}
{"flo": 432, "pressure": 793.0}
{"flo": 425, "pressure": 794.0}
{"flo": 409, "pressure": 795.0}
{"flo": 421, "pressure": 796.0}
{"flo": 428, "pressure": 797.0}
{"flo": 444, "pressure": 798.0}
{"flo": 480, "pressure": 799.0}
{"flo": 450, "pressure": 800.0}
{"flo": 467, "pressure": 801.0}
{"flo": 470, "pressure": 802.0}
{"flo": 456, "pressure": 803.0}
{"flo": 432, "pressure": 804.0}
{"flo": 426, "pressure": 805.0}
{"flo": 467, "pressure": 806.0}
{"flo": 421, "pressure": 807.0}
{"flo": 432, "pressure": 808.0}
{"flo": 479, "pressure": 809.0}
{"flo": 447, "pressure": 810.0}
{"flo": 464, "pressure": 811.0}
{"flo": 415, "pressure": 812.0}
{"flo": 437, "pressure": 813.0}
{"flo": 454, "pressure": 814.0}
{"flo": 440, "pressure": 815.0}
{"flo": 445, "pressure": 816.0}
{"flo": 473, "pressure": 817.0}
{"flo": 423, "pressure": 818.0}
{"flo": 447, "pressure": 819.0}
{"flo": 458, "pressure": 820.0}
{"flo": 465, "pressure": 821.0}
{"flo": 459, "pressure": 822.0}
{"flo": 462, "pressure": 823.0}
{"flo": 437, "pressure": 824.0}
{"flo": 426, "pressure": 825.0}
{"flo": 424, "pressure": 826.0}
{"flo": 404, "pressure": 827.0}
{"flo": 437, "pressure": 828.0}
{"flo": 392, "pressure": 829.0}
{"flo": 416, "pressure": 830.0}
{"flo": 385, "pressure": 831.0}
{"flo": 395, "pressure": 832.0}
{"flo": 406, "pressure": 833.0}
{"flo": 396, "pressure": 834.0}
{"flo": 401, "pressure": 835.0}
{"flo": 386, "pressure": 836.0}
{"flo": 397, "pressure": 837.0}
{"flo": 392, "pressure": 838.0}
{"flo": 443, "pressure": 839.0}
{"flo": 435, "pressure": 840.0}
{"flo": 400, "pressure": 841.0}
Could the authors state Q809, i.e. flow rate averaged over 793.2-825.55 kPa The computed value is 445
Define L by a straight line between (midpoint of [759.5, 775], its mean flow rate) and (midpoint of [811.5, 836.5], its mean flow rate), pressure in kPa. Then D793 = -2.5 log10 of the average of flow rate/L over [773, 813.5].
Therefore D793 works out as -0.11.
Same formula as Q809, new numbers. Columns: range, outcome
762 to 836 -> 408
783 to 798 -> 416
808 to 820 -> 447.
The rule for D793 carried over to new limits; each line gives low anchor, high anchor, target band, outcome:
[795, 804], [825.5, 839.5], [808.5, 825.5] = -0.06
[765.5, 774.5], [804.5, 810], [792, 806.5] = -0.05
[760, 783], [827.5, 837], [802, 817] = -0.17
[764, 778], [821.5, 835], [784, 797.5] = -0.14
